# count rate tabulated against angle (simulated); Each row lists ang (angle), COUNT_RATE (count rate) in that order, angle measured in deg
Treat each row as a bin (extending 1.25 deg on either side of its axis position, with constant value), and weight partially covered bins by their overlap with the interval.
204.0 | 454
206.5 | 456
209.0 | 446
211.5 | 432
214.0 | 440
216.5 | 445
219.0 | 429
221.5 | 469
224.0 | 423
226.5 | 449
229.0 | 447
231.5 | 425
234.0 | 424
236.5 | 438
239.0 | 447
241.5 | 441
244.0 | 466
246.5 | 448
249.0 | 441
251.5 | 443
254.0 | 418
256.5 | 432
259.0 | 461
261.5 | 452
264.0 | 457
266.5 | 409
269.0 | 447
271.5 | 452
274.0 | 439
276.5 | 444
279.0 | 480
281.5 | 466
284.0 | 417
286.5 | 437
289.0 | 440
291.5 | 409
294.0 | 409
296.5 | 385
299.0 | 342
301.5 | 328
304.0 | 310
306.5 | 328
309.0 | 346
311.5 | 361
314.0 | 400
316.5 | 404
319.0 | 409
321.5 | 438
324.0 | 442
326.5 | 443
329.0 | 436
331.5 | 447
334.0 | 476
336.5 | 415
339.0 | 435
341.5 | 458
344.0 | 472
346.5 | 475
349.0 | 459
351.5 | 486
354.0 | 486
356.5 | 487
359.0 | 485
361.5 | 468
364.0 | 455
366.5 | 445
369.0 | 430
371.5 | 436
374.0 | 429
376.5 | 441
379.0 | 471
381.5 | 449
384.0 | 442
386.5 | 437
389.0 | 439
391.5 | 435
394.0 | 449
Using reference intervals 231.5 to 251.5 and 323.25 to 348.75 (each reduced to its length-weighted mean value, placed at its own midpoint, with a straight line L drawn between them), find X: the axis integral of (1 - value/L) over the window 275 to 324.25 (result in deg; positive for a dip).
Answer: 5.3 deg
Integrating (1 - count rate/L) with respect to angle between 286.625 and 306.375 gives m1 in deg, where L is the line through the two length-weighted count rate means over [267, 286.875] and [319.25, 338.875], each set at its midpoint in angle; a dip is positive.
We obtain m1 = 3.1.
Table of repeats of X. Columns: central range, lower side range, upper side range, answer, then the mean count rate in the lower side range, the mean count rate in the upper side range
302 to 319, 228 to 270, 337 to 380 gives 3.4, 441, 459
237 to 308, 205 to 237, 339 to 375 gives 4.0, 440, 462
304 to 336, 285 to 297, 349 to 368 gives 2.5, 418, 472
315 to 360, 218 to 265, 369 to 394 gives -1.1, 443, 442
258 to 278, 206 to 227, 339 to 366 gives 0.3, 443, 471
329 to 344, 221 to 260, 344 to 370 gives 0.5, 441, 468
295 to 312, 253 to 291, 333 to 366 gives 4.1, 443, 465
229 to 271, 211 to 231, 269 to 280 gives 0.6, 441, 452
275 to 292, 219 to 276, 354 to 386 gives 0.1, 442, 454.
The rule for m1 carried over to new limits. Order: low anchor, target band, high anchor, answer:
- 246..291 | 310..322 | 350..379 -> 1.4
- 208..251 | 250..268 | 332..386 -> 0.2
